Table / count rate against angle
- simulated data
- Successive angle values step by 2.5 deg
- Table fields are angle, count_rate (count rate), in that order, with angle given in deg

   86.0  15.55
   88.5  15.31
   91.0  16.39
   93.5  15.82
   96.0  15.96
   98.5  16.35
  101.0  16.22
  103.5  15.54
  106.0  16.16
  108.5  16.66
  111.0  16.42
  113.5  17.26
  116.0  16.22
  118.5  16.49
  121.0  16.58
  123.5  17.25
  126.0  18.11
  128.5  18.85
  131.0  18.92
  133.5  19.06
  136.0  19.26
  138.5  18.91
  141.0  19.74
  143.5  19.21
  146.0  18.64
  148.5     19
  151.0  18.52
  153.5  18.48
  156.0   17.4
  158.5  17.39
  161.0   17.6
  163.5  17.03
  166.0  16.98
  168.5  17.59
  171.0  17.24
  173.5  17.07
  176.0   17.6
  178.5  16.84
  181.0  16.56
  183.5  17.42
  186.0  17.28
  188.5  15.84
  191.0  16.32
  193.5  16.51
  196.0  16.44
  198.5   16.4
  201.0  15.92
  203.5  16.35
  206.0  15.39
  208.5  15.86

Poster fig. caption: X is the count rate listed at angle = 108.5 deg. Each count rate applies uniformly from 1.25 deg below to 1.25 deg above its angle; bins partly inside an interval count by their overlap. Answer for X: 16.66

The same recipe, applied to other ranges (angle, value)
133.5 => 19.06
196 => 16.44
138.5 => 18.91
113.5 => 17.26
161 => 17.6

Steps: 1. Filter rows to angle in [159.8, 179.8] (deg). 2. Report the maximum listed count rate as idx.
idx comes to 17.6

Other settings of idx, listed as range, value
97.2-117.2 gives 17.26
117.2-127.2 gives 18.11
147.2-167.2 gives 19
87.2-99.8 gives 16.39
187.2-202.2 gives 16.51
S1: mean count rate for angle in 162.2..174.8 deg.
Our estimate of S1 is 17.2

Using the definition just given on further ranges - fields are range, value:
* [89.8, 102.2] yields 16.1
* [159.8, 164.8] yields 17.3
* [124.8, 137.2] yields 18.8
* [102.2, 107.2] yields 15.9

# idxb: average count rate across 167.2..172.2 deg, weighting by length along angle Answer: 17.4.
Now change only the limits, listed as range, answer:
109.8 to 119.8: 16.6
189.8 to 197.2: 16.4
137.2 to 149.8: 19.1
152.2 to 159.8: 17.8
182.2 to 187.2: 17.3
